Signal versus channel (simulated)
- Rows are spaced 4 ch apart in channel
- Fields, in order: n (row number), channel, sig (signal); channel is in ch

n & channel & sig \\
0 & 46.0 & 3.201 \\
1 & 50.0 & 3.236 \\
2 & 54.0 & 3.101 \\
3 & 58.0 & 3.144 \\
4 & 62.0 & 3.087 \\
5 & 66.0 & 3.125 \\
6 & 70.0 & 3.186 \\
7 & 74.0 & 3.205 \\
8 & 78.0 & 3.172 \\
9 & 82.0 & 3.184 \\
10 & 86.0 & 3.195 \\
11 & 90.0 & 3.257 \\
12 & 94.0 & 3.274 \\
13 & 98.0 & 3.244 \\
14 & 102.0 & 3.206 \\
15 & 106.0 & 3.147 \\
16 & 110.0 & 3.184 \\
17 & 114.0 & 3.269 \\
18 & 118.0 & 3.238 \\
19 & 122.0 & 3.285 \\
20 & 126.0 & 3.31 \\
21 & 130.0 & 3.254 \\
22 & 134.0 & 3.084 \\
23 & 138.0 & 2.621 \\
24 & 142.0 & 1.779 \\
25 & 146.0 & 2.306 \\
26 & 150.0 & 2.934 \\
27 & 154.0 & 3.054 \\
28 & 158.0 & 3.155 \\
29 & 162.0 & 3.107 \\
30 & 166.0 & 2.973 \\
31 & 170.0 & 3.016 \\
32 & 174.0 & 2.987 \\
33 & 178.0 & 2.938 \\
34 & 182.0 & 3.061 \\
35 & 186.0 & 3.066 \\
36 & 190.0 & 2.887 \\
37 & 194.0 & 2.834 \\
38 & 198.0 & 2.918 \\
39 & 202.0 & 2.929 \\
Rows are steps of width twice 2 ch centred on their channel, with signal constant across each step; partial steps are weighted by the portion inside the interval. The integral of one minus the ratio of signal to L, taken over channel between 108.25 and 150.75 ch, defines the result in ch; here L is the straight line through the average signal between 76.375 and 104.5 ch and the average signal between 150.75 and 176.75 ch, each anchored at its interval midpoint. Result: 2.6 ch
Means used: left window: 3.22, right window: 3.04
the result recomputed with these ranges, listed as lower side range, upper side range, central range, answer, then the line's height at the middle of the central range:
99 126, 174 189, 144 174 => 1.4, 3.08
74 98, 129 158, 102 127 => -2.2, 2.98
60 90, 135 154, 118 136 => -3.7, 2.68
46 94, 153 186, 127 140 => 0.3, 3.09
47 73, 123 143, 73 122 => -3.3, 3.01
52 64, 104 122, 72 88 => -0.2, 3.15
